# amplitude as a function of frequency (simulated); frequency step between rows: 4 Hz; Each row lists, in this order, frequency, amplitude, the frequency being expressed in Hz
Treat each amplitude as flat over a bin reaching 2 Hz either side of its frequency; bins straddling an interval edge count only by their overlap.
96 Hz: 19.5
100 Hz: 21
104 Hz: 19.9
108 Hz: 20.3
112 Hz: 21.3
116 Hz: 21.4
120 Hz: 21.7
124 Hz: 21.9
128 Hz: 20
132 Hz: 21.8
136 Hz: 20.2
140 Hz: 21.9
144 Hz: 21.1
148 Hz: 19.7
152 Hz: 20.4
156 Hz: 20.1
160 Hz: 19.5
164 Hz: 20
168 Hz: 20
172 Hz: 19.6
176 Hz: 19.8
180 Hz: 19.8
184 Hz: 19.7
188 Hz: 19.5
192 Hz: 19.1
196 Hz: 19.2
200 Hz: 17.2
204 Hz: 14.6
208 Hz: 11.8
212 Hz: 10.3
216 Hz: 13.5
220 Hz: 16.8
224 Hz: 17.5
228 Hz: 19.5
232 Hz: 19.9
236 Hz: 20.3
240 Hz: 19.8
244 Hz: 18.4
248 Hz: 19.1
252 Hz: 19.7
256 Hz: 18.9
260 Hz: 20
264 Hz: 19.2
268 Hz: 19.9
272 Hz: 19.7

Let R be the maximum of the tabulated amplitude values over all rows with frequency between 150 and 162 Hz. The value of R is 20.4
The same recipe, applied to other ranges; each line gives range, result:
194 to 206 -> 19.2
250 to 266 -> 20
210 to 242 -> 20.3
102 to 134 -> 21.9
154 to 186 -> 20.1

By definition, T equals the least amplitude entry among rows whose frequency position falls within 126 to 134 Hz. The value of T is 20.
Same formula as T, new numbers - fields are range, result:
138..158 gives 19.7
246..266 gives 18.9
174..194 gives 19.1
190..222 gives 10.3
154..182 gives 19.5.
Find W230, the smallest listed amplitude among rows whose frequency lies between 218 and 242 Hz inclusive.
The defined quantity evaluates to 16.8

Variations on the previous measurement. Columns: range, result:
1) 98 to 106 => 19.9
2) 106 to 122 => 20.3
